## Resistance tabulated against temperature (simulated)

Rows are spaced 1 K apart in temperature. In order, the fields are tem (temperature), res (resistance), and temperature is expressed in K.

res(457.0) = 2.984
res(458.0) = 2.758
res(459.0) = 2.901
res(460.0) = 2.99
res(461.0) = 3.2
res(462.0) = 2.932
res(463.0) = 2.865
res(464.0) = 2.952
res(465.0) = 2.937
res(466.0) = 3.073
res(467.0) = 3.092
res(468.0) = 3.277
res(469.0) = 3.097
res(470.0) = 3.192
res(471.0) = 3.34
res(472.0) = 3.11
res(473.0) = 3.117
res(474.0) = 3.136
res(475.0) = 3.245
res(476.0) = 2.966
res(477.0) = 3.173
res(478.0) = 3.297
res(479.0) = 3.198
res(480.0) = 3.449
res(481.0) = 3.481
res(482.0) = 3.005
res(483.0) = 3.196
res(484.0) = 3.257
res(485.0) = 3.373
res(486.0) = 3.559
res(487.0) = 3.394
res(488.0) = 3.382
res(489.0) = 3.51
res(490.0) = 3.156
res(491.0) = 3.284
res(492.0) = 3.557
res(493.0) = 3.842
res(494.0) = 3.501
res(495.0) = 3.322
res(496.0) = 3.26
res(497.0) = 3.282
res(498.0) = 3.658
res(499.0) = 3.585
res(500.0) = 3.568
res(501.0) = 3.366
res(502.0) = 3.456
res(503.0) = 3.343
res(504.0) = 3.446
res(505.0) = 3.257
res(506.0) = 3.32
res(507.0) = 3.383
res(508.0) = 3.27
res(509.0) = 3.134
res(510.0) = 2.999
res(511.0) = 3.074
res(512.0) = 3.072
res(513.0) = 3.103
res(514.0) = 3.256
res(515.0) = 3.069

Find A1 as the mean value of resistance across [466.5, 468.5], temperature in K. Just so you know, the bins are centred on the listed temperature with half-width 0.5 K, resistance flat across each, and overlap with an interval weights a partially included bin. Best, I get 3.18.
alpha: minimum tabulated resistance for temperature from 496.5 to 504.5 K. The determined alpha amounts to 3.282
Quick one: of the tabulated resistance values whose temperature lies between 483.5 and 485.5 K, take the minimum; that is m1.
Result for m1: 3.257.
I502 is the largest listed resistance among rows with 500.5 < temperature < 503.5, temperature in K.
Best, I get 3.456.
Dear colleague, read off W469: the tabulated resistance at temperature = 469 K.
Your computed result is 3.097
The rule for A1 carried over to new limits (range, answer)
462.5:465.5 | 2.92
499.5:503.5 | 3.43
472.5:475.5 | 3.17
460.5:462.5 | 3.07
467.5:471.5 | 3.23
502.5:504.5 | 3.39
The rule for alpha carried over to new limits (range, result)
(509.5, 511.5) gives 2.999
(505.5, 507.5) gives 3.32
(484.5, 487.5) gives 3.373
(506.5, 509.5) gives 3.134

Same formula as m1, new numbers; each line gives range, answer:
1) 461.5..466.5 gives 2.865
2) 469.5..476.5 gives 2.966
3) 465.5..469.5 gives 3.073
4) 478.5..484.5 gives 3.005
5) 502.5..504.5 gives 3.343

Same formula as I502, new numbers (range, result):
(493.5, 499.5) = 3.658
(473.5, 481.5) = 3.481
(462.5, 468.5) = 3.277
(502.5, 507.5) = 3.446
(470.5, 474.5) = 3.34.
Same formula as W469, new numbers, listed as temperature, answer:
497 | 3.282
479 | 3.198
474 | 3.136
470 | 3.192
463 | 2.865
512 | 3.072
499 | 3.585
